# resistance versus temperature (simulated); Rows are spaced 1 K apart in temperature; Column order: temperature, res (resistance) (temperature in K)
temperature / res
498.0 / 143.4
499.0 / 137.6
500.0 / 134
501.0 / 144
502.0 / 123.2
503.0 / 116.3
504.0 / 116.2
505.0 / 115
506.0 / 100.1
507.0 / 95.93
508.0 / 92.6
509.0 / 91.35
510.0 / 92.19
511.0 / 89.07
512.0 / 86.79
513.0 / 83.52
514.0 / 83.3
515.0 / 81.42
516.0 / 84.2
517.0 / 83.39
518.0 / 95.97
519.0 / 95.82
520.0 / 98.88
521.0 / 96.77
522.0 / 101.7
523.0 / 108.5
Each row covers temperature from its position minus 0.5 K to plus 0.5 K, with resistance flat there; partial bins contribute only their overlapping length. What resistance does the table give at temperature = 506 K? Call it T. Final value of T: 100.1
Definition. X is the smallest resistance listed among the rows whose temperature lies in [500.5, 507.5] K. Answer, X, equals 95.93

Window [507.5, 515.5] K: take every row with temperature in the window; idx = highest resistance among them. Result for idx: 92.6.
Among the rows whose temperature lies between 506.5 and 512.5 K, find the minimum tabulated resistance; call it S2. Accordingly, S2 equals 86.79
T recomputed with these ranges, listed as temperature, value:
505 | 115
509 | 91.35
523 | 108.5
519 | 95.82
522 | 101.7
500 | 134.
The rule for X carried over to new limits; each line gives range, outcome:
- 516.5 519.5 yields 83.39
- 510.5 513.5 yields 83.52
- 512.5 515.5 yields 81.42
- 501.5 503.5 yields 116.3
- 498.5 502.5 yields 123.2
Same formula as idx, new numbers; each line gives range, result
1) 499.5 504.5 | 144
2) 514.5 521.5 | 98.88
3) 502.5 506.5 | 116.3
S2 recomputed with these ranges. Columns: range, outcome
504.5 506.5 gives 100.1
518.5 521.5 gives 95.82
